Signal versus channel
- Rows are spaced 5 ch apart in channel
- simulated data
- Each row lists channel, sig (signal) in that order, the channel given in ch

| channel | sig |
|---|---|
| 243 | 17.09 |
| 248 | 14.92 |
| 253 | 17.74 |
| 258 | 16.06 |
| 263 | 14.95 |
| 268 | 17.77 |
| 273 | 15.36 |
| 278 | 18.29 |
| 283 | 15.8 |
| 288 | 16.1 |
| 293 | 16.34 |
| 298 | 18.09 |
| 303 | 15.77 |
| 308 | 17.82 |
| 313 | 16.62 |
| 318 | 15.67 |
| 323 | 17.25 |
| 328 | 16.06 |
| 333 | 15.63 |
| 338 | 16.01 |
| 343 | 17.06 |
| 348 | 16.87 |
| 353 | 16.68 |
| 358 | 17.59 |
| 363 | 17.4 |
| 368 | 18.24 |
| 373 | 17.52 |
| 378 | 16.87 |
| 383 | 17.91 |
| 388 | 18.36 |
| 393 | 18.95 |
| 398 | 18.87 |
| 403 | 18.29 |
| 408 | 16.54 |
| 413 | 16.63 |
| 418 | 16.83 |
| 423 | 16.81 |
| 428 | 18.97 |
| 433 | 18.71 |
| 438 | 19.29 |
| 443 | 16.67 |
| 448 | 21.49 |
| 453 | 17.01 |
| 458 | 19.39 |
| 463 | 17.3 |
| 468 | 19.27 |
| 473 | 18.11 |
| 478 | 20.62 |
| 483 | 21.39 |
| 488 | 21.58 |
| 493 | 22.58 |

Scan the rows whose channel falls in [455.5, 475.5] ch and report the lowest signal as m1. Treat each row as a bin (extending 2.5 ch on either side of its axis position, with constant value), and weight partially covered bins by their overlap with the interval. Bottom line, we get 17.3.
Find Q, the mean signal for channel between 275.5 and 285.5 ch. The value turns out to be 17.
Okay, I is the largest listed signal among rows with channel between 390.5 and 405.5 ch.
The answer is 18.95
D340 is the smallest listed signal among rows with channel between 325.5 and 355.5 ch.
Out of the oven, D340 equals 15.63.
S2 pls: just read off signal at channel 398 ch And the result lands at 18.87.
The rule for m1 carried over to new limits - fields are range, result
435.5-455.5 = 16.67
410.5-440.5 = 16.63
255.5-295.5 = 14.95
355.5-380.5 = 16.87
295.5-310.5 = 15.77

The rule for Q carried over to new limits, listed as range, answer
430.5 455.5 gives 18.6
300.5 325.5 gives 16.6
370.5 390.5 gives 17.7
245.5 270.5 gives 16.3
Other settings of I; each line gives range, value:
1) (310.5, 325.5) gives 17.25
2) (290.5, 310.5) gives 18.09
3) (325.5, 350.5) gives 17.06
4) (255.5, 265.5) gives 16.06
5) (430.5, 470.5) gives 21.49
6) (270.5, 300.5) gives 18.29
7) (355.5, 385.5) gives 18.24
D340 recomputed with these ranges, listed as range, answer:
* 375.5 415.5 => 16.54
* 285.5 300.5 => 16.1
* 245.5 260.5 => 14.92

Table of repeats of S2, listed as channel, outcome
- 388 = 18.36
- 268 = 17.77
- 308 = 17.82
